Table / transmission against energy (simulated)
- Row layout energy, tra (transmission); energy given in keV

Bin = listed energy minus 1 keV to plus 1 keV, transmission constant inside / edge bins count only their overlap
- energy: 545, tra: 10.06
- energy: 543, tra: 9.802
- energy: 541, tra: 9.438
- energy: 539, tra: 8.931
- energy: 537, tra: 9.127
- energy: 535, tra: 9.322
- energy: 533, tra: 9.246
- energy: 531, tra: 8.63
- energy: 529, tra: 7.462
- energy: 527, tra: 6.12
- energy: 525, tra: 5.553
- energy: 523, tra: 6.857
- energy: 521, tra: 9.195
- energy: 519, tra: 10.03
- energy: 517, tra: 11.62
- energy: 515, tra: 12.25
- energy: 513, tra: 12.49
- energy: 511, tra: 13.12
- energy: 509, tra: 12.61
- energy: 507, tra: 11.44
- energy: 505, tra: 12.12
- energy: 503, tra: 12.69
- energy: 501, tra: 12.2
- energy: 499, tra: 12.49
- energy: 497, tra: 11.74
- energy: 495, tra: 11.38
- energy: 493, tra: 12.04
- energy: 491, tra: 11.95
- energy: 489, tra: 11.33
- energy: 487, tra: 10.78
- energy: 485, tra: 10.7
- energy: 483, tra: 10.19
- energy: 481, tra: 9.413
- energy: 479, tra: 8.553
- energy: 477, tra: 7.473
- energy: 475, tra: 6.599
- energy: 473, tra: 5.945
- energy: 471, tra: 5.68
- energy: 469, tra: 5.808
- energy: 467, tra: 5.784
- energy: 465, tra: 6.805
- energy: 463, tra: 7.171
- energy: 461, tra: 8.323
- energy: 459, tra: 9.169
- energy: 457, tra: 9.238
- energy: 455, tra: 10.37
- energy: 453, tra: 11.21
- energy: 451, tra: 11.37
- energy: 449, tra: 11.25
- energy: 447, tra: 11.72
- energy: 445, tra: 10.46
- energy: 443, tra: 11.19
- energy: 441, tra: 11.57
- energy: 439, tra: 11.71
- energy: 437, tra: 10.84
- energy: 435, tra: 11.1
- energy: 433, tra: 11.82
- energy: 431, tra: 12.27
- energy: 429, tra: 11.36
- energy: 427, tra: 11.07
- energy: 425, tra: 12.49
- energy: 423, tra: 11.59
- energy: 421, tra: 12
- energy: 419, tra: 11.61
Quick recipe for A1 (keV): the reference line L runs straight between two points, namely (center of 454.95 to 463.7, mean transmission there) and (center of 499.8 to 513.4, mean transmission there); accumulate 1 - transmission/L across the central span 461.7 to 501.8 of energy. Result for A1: 5.4 keV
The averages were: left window 8.75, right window 12.4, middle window 9.18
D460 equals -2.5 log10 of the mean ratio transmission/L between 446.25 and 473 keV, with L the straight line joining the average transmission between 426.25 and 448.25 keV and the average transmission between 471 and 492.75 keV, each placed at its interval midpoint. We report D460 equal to 0.20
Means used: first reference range 11.4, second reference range 9.22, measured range 8.63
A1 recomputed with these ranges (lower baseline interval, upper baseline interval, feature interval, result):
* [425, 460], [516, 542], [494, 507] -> -3.7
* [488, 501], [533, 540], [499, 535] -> 0.8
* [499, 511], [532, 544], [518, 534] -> 3.9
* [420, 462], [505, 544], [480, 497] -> -1.2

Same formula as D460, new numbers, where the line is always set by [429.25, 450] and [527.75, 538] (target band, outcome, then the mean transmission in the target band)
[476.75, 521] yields -0.17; 11.3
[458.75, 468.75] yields 0.43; 7.2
